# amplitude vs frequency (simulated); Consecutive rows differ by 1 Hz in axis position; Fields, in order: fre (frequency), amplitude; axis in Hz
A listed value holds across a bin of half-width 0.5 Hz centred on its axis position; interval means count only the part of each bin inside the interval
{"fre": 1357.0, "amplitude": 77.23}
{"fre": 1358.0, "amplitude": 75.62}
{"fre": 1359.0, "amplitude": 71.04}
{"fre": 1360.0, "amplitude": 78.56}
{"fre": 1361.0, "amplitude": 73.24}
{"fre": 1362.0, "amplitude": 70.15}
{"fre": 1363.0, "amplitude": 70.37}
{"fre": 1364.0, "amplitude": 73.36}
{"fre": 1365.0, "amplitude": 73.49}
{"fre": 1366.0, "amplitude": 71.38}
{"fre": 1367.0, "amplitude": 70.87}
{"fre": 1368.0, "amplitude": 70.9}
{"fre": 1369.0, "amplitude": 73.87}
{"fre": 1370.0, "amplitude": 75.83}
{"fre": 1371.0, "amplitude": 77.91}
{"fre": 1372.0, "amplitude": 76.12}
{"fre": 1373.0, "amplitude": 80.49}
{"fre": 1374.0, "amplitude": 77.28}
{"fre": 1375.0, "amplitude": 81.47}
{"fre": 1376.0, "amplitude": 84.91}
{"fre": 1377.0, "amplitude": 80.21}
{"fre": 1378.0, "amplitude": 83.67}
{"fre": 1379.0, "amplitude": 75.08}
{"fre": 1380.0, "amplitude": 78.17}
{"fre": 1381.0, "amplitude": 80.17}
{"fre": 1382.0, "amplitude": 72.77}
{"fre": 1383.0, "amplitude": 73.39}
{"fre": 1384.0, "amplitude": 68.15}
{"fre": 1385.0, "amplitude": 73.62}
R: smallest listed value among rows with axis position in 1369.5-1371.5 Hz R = 75.83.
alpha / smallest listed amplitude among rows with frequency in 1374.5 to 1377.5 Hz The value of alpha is 80.21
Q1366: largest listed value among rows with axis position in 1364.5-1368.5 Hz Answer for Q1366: 73.49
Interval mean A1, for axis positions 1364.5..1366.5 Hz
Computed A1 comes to 72.4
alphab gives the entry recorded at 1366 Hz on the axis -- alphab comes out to 71.38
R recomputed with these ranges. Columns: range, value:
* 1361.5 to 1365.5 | 70.15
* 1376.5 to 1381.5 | 75.08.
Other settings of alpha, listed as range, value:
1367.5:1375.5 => 70.9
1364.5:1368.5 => 70.87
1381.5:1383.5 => 72.77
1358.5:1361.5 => 71.04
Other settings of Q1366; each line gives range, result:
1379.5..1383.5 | 80.17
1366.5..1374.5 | 80.49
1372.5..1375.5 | 81.47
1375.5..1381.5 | 84.91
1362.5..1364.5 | 73.36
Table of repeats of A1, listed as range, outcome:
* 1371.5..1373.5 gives 78.3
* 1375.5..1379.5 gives 81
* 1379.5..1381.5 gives 79.2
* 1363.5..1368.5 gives 72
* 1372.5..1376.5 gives 81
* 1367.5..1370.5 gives 73.5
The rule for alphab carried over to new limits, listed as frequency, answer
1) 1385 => 73.62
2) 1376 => 84.91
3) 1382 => 72.77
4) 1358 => 75.62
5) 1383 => 73.39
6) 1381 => 80.17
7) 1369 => 73.87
